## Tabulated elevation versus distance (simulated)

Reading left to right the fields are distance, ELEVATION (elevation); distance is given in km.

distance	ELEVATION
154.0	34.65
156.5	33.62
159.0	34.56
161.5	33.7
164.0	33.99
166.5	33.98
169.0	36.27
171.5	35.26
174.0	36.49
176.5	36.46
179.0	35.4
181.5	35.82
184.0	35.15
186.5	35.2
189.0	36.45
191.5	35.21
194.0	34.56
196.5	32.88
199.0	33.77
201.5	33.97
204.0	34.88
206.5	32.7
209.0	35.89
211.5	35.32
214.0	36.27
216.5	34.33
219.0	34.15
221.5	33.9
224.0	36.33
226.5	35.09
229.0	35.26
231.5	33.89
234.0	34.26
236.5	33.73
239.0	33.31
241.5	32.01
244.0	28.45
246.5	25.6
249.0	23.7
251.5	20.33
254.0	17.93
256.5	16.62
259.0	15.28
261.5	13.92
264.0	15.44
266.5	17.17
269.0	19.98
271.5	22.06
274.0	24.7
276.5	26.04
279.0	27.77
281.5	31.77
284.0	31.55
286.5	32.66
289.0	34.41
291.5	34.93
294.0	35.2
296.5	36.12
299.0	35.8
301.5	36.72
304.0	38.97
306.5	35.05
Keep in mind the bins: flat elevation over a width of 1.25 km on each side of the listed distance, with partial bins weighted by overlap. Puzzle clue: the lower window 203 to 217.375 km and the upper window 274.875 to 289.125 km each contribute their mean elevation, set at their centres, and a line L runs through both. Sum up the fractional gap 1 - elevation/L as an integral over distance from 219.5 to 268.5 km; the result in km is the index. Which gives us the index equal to 9.7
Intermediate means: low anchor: 34.9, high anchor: 30.2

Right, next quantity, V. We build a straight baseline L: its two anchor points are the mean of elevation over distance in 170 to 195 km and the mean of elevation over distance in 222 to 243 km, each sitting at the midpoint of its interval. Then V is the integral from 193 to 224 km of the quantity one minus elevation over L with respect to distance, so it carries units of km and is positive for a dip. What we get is 0.35 km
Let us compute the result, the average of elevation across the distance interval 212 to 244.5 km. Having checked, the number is 34.1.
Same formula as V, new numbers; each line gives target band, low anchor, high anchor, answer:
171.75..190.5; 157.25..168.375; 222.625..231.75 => -0.7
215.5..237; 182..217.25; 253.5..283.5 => -3.8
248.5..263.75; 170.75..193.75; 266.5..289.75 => 6.1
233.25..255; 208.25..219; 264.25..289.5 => 2.4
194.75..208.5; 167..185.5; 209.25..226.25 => 0.6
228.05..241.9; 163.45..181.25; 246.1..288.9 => -3.4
